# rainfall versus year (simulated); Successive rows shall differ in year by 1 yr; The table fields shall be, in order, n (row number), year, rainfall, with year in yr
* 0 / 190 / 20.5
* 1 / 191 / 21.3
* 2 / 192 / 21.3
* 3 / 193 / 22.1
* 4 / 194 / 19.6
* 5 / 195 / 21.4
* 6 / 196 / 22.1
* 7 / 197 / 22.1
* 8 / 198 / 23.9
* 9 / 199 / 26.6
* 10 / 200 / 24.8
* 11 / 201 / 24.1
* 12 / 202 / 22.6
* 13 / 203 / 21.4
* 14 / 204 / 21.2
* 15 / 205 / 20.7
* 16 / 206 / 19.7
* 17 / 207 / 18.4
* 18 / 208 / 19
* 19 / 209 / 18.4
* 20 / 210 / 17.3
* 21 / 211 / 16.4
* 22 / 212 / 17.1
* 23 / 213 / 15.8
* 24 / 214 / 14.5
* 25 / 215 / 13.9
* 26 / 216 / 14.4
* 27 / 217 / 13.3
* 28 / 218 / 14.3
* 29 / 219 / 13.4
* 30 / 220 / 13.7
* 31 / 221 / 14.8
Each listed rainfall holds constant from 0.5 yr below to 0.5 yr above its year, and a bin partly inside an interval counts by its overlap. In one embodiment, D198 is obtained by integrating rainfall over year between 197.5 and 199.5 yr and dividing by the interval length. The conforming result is 25.2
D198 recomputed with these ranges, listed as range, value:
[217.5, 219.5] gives 13.9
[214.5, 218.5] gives 14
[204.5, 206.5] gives 20.2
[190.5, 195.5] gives 21.1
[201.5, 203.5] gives 22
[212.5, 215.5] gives 14.7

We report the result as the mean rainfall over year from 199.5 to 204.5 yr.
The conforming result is 22.8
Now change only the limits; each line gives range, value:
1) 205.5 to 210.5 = 18.6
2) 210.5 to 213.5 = 16.4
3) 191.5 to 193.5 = 21.7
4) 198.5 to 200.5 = 25.7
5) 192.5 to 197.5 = 21.5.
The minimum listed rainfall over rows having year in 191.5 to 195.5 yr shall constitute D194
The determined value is 19.6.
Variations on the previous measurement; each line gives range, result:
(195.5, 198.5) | 22.1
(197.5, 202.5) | 22.6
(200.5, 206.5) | 19.7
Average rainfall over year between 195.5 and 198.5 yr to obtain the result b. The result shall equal 22.7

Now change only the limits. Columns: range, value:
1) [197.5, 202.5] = 24.4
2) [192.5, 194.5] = 20.9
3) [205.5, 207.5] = 19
